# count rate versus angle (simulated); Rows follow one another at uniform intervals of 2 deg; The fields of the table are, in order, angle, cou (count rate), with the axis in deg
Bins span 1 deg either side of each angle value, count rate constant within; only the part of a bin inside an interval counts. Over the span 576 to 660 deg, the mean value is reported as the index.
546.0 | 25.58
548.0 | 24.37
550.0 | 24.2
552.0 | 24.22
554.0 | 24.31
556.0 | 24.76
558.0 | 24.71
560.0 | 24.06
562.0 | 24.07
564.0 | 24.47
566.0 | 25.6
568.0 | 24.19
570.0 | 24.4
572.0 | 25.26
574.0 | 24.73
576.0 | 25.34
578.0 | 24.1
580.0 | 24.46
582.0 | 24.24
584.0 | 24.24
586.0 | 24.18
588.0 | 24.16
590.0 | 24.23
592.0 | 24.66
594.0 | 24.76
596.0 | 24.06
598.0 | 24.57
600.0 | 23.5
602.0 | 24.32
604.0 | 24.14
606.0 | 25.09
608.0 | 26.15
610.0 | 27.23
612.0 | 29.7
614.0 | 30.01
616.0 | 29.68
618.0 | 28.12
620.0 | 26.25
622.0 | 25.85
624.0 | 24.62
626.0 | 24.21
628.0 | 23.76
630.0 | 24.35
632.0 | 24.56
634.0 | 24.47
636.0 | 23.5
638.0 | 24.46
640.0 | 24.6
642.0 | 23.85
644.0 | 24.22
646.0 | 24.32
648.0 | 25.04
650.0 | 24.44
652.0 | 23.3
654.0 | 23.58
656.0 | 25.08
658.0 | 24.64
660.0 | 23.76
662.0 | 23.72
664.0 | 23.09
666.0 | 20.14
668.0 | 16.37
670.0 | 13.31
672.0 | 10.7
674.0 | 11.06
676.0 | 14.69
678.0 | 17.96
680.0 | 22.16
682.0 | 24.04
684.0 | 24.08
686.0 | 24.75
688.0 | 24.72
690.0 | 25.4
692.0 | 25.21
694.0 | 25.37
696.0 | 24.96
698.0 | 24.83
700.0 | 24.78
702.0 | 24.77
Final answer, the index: 25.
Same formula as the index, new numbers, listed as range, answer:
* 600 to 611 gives 25.2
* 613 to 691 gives 23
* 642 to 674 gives 21.4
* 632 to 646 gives 24.2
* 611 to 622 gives 28.5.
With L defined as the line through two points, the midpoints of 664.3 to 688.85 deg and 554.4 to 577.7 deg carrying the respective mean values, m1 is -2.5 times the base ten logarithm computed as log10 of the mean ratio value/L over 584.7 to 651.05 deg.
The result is -0.15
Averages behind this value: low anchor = 24.7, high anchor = 18.8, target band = 25.2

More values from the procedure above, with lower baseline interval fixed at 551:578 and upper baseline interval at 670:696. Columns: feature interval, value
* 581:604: -0.026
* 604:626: -0.176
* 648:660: -0.122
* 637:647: -0.105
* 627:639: -0.085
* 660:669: 0.009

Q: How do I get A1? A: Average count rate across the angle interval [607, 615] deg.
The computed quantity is 28.3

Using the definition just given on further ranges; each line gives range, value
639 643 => 24.2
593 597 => 24.4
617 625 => 26.2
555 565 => 24.4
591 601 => 24.3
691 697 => 25.2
